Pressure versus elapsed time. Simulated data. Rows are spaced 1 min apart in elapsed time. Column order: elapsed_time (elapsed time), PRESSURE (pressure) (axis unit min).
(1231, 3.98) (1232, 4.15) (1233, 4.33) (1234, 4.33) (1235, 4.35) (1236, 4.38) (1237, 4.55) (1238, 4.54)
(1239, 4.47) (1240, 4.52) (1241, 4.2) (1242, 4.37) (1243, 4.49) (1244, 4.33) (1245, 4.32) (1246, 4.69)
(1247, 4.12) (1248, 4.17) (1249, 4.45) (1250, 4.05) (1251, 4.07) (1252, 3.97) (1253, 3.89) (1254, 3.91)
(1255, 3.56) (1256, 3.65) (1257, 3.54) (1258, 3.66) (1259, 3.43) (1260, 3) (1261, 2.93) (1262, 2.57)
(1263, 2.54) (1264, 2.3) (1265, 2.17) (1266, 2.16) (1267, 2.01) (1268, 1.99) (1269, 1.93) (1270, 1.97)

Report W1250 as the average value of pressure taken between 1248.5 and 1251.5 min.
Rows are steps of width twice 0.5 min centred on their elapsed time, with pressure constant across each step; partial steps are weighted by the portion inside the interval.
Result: 4.19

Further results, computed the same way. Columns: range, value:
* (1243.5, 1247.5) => 4.37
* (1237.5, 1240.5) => 4.51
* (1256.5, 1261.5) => 3.31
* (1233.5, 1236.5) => 4.35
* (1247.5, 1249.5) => 4.31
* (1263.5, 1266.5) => 2.21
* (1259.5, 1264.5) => 2.67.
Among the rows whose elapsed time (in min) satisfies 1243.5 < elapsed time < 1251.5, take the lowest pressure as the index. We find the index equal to 4.05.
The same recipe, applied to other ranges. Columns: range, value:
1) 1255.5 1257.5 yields 3.54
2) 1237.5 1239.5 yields 4.47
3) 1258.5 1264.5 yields 2.3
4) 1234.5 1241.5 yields 4.2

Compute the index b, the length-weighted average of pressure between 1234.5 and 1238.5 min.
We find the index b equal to 4.46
